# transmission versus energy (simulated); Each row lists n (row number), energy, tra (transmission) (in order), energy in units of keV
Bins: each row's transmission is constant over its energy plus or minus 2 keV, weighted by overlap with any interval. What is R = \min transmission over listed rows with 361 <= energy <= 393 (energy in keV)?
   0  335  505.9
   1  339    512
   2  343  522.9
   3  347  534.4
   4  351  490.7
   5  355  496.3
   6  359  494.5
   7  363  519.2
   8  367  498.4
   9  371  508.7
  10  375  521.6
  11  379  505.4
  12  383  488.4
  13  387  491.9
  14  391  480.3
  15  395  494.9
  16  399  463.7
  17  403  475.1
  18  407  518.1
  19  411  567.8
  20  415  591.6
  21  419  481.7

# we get 480.3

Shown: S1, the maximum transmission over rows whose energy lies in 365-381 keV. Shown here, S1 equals 521.6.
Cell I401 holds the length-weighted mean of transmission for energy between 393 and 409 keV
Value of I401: 488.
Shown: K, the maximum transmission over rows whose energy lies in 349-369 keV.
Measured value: 519.2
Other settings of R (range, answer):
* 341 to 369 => 490.7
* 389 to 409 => 463.7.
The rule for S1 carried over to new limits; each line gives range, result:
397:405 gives 475.1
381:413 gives 567.8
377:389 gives 505.4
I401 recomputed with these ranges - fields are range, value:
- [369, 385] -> 506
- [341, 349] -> 529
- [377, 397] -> 492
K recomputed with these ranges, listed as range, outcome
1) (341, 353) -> 534.4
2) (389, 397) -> 494.9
